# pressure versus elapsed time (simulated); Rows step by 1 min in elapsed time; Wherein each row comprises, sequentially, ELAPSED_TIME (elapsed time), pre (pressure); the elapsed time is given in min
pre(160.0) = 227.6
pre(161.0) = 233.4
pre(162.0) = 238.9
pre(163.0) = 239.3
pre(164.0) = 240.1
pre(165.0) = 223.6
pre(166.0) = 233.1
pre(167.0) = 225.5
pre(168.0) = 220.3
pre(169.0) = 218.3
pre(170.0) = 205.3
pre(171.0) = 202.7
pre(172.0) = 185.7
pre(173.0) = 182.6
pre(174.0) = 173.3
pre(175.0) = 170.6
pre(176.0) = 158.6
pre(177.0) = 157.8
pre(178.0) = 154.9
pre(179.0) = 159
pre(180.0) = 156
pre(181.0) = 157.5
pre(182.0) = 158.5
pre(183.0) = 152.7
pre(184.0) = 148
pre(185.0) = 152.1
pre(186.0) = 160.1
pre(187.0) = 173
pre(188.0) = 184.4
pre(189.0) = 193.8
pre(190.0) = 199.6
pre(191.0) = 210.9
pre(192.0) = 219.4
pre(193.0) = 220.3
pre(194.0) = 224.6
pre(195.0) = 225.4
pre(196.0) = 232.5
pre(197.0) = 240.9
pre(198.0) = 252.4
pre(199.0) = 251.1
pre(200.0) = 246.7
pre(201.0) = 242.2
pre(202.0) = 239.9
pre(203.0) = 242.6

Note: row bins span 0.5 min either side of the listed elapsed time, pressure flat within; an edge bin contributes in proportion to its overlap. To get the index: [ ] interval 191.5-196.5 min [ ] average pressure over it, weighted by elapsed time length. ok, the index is 224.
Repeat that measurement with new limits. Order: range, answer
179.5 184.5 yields 155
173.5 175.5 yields 172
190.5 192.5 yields 215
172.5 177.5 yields 169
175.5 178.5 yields 157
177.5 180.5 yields 157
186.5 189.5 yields 184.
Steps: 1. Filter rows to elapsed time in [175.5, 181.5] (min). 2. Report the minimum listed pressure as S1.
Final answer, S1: 154.9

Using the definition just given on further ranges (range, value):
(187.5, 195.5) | 184.4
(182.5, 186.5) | 148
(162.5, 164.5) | 239.3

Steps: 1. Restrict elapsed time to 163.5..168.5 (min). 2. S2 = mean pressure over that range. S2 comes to 229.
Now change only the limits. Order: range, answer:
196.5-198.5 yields 247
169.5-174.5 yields 190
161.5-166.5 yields 235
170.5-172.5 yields 194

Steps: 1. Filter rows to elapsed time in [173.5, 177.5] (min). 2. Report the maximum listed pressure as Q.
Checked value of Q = 173.3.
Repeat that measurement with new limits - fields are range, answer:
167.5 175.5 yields 220.3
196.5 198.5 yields 252.4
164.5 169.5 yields 233.1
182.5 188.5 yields 184.4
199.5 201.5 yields 246.7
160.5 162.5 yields 238.9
